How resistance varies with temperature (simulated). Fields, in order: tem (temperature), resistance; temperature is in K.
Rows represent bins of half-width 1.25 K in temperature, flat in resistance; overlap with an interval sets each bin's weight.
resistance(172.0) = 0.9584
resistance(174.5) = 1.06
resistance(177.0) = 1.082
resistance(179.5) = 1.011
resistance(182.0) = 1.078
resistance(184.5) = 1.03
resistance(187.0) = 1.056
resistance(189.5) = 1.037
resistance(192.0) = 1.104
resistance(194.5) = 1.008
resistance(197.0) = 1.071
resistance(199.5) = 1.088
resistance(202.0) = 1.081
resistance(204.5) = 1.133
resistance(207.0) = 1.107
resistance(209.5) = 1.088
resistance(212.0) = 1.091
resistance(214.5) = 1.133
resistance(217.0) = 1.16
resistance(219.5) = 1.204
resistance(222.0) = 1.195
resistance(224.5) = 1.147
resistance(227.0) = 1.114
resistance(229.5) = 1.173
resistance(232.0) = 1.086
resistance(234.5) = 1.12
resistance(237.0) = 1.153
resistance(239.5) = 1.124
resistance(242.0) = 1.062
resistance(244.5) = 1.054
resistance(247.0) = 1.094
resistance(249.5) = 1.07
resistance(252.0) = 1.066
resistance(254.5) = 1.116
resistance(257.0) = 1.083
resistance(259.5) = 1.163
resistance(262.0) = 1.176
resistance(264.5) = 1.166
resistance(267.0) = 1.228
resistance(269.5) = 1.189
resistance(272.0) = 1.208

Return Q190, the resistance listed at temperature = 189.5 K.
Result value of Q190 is 1.037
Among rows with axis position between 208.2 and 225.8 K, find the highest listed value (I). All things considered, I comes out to 1.204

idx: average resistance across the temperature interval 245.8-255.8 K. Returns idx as 1.09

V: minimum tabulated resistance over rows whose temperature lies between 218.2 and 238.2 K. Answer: 1.086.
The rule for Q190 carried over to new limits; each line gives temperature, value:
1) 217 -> 1.16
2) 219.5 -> 1.204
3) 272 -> 1.208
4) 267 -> 1.228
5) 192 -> 1.104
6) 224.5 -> 1.147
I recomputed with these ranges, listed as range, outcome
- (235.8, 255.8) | 1.153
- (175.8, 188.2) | 1.082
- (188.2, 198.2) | 1.104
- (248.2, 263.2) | 1.176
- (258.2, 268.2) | 1.228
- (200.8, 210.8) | 1.133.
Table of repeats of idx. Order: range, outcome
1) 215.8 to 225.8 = 1.18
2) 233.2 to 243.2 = 1.11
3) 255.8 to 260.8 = 1.12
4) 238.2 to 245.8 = 1.08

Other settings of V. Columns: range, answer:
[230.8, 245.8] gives 1.054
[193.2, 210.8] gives 1.008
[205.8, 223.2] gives 1.088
